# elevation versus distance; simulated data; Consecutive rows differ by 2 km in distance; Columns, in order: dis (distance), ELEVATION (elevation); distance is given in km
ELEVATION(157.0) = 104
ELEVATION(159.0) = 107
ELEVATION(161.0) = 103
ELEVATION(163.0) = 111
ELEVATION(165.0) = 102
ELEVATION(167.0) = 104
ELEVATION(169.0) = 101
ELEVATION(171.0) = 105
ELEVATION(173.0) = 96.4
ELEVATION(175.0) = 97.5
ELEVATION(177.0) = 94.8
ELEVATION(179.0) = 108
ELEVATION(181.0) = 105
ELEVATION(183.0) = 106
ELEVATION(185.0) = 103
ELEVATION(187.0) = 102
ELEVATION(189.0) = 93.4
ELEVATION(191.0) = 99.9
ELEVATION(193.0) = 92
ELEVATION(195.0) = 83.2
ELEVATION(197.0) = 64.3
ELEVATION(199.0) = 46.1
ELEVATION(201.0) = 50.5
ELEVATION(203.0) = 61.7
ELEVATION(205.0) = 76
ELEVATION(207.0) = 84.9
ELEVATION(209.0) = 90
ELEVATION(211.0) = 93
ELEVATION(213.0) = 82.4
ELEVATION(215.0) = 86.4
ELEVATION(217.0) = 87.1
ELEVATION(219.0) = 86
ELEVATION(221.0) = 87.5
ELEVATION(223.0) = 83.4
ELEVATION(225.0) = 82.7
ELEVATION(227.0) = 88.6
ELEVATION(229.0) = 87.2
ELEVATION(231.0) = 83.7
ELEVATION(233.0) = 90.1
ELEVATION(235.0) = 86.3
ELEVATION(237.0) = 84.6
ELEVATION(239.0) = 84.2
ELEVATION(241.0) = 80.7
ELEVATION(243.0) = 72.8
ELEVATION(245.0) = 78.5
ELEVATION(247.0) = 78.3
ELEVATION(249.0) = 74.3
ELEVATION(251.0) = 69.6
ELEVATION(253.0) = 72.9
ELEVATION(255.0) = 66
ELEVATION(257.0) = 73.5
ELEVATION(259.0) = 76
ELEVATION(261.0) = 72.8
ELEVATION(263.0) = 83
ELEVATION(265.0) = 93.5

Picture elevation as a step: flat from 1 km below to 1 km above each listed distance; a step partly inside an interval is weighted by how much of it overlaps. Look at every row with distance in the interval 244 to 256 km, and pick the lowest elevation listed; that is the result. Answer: 66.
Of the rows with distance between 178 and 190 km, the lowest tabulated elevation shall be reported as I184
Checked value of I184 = 93.4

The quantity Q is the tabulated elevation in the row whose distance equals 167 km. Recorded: 104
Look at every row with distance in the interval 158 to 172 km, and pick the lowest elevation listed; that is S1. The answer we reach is 101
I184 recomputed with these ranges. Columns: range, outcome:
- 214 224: 83.4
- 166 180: 94.8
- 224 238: 82.7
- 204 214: 76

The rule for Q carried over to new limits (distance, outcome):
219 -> 86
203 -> 61.7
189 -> 93.4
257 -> 73.5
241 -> 80.7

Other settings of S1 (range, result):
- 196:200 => 46.1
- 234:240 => 84.2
